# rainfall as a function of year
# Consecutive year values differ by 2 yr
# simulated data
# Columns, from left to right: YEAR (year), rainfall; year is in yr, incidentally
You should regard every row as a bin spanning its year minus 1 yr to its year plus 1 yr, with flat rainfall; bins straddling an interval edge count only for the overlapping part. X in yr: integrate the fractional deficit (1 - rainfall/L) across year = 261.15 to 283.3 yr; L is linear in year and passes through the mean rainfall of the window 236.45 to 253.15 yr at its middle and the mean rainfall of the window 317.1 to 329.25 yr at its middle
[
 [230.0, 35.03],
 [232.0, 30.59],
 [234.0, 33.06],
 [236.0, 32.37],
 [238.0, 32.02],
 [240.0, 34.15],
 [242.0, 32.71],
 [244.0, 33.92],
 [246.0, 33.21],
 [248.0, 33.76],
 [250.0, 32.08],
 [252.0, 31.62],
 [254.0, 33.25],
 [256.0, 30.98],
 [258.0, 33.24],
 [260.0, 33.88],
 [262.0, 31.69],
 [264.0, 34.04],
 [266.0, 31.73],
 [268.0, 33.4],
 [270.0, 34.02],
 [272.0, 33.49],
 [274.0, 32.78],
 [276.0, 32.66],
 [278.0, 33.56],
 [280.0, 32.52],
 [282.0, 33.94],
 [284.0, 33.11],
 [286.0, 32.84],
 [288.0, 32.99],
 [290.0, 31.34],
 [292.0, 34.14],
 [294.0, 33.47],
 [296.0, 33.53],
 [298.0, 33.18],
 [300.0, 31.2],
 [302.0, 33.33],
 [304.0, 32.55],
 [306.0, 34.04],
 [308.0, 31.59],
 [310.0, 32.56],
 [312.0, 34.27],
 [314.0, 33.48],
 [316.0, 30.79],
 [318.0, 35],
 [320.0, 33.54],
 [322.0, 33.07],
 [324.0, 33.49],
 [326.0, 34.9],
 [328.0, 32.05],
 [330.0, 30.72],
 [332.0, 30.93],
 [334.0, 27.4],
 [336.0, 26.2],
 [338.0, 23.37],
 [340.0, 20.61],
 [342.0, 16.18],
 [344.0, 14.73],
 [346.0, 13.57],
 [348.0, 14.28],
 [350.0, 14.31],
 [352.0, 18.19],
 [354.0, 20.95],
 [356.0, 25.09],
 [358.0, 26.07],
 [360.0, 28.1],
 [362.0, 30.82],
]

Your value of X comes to 0.0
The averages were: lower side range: 32.9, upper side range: 33.6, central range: 33.1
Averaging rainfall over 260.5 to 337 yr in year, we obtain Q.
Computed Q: 32.6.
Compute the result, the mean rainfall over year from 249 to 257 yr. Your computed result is 32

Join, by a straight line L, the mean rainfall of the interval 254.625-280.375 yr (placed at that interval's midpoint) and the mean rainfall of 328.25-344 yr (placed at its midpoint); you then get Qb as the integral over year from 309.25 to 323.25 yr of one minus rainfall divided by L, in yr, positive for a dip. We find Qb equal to -3.2 yr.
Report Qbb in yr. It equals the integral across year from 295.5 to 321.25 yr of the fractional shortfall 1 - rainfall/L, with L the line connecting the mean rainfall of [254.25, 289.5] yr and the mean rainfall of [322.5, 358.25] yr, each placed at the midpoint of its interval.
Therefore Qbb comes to -4.7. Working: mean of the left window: 33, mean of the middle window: 33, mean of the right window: 23.6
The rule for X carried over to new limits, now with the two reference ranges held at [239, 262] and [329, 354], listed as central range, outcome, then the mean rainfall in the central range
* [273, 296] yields -3.8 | 33.1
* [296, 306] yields -2.5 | 32.8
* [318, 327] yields -4.0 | 33.9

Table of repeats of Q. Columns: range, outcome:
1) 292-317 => 32.9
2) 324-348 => 24.5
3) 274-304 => 33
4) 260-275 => 33.1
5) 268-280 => 33.2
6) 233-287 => 33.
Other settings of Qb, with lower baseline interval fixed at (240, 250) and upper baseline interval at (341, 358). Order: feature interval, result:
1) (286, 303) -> -4.58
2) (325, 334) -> -4.75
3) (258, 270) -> -1.01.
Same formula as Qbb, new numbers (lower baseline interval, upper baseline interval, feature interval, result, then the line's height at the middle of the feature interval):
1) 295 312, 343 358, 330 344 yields -0.95 yr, 22.2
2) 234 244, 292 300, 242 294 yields 0.17 yr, 33.1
